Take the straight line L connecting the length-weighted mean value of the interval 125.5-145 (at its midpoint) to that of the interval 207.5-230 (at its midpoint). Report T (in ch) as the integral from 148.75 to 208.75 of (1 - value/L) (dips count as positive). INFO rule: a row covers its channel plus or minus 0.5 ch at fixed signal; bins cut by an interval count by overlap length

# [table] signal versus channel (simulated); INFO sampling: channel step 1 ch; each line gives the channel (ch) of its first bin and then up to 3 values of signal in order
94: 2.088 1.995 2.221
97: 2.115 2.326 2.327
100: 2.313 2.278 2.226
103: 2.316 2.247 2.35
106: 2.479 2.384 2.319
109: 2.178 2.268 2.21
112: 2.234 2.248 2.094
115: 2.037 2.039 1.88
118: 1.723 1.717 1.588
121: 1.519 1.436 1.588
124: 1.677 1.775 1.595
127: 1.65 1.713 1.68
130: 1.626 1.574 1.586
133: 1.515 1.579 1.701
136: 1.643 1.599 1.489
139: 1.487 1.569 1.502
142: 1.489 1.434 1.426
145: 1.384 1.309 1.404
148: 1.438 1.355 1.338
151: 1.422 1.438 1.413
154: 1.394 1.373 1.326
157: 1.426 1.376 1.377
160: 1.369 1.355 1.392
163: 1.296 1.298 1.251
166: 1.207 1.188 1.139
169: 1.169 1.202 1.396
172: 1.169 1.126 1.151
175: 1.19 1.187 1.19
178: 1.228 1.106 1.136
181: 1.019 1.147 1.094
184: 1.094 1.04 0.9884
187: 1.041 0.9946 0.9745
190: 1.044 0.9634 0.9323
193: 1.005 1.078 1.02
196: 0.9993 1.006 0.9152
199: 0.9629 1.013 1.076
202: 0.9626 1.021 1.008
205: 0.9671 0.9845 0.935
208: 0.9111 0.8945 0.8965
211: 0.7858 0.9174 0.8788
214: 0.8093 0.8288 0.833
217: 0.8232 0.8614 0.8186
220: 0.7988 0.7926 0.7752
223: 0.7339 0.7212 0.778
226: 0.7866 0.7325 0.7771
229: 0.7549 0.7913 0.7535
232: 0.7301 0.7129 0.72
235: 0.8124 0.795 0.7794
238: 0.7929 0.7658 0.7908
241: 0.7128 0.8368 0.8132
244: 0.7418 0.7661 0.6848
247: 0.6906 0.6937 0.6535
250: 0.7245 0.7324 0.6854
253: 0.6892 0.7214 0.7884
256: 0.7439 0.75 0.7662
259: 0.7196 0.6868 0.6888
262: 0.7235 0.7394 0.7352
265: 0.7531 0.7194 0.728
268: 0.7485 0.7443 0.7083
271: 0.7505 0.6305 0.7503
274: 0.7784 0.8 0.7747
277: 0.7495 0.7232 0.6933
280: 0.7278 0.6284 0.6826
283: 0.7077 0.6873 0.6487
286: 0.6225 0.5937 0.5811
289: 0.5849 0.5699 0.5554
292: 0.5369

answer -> 1.1 ch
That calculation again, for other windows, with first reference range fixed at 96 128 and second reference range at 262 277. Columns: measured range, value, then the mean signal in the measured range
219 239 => 5.7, 0.767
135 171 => 6.7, 1.38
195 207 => 2.9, 0.991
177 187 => 2.5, 1.1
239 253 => 3.0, 0.732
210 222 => 3.5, 0.832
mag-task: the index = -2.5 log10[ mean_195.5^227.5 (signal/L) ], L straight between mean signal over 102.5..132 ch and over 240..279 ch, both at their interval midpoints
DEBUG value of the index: 0.28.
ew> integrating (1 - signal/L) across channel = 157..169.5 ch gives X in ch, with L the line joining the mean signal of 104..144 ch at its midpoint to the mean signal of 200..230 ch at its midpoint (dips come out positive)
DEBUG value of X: 0.9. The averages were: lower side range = 1.8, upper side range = 0.859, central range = 1.29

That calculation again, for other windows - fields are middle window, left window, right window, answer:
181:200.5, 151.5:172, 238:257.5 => 1.8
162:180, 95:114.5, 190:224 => 2.3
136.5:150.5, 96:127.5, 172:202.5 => 1.6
